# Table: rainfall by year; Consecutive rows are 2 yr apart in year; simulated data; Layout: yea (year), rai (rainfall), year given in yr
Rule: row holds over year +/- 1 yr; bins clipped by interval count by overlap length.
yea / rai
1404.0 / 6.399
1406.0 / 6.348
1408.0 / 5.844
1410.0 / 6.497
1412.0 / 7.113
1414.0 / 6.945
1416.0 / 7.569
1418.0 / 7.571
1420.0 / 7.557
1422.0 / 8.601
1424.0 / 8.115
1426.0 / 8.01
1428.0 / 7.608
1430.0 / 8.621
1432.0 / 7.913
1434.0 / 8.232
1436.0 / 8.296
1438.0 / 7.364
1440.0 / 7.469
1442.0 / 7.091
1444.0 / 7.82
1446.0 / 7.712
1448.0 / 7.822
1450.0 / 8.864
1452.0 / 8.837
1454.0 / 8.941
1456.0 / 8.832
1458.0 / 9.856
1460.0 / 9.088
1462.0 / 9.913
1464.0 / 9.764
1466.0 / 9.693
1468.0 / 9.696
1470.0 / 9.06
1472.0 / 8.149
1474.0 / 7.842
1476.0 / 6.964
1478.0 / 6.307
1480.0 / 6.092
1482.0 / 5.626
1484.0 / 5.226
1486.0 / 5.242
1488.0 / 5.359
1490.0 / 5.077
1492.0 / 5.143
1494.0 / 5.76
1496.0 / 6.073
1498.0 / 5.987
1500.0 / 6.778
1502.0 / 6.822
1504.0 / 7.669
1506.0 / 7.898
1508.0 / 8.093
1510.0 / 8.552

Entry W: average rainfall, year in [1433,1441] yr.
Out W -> 7.84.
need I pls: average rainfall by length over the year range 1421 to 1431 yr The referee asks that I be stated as 8.19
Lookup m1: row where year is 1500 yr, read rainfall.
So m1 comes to 6.778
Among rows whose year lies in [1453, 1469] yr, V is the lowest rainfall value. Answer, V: 8.832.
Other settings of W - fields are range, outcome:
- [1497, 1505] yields 6.81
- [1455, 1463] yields 9.42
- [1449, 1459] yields 9.07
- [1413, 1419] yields 7.36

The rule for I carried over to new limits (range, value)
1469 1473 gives 8.6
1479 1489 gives 5.51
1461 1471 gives 9.63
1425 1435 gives 8.08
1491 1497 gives 5.66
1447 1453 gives 8.51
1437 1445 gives 7.44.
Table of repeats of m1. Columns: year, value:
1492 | 5.143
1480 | 6.092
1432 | 7.913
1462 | 9.913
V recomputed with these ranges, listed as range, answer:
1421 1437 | 7.608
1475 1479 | 6.307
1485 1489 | 5.242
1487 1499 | 5.077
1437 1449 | 7.091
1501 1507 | 6.822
